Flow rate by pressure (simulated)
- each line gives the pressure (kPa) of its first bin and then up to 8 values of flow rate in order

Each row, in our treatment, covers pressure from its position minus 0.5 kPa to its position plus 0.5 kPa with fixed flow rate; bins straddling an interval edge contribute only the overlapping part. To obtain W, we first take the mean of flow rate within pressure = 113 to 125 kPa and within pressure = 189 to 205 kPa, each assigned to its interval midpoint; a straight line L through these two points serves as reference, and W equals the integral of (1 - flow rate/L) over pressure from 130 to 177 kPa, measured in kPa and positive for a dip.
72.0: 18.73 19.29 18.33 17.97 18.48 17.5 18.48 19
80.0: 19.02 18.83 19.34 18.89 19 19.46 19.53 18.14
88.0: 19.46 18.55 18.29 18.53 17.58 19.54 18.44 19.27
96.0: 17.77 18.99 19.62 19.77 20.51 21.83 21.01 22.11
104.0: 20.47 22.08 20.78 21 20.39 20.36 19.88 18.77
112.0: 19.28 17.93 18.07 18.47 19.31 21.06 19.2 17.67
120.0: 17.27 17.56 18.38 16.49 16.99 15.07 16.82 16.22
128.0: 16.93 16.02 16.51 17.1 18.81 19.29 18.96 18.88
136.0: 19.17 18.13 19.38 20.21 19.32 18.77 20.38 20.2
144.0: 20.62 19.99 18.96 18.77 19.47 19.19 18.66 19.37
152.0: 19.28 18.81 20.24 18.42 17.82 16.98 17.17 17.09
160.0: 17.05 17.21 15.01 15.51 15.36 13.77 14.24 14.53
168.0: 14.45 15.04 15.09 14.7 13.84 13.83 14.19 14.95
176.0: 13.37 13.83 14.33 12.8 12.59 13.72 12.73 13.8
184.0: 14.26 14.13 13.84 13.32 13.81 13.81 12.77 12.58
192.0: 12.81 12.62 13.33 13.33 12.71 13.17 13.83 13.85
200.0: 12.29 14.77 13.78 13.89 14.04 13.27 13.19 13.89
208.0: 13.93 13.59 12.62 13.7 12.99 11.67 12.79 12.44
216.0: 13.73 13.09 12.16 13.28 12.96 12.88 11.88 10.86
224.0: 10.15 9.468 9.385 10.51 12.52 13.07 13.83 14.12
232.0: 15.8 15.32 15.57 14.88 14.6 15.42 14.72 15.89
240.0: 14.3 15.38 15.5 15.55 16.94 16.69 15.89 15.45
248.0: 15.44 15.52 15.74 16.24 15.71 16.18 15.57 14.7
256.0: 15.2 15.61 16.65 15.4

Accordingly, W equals -3.96 kPa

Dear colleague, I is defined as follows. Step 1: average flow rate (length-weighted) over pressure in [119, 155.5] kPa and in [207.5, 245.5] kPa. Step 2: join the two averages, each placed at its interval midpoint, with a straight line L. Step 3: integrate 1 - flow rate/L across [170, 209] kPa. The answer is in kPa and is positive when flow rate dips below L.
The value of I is 4.9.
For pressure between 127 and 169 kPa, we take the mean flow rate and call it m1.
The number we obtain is 17.9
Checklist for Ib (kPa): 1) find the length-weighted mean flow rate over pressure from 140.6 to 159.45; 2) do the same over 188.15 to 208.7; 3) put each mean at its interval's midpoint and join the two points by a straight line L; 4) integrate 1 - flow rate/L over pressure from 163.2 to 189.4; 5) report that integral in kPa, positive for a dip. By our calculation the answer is 3.1 kPa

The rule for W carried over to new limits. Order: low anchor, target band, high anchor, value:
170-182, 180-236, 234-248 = 5.67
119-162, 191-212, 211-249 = 2.43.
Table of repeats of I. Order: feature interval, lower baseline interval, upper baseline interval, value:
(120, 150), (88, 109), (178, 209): -1.8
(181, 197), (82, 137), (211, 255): 2.4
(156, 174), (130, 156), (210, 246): 2.4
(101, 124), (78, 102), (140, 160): -0.5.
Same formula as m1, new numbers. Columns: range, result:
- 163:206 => 13.8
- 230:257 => 15.4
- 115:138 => 17.9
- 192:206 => 13.4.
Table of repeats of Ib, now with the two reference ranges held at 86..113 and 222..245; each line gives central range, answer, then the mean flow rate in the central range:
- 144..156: -1.2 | 19.2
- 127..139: 0.1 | 18.1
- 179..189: 1.5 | 13.6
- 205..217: 1.4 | 13.1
